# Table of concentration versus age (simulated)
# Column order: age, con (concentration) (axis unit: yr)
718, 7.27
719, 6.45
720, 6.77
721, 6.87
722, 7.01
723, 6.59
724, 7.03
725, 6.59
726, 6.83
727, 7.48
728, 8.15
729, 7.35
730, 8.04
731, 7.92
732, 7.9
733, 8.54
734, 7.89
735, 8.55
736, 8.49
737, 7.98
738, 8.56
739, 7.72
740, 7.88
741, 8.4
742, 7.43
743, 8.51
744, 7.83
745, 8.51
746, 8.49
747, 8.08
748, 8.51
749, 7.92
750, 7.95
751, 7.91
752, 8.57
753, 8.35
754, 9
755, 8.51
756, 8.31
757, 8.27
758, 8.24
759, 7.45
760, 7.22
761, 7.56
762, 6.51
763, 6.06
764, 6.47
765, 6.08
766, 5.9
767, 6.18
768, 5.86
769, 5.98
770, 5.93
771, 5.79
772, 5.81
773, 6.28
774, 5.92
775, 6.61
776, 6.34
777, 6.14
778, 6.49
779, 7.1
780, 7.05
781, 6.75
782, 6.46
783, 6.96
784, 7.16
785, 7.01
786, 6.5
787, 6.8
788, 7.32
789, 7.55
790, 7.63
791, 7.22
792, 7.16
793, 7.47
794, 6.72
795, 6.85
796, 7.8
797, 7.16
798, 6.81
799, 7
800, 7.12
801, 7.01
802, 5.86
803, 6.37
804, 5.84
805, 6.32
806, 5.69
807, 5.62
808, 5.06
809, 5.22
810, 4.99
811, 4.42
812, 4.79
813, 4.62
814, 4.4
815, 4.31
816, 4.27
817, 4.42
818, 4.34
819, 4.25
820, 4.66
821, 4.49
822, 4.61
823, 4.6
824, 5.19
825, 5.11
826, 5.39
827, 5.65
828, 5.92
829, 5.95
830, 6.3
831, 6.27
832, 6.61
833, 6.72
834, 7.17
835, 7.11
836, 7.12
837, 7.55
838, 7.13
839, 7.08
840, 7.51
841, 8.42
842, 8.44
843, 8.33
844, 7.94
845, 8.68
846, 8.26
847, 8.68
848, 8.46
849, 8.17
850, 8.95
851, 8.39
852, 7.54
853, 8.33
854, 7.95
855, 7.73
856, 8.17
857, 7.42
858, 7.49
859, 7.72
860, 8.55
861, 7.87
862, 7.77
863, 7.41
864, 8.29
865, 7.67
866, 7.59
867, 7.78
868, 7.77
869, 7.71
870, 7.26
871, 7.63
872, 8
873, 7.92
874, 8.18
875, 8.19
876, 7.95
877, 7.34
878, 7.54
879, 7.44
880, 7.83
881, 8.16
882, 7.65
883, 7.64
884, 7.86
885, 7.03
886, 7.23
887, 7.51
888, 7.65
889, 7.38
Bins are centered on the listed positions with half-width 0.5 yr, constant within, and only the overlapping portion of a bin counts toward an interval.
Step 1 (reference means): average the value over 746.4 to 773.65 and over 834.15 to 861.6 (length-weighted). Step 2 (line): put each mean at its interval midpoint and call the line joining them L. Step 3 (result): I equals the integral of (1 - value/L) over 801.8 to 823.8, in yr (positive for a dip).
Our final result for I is 7.8 yr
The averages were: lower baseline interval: 7.21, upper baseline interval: 7.95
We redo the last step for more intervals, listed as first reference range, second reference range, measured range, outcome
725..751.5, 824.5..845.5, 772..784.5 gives 1.65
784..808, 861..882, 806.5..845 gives 7.08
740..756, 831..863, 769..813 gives 8.86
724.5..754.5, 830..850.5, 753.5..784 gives 4.47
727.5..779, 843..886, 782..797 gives 0.93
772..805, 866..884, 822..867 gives 0.52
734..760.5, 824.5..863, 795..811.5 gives 3.41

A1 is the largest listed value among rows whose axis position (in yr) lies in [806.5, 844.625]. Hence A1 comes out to 8.44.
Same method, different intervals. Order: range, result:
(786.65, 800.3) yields 7.8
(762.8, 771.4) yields 6.47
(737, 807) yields 9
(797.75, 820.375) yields 7.12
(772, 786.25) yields 7.16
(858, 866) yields 8.55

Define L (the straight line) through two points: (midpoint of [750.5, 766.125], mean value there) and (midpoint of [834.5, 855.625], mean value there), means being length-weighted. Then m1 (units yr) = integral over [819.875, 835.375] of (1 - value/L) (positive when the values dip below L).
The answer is 4.2 yr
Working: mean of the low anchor 7.56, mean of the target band 5.75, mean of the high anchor 7.99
